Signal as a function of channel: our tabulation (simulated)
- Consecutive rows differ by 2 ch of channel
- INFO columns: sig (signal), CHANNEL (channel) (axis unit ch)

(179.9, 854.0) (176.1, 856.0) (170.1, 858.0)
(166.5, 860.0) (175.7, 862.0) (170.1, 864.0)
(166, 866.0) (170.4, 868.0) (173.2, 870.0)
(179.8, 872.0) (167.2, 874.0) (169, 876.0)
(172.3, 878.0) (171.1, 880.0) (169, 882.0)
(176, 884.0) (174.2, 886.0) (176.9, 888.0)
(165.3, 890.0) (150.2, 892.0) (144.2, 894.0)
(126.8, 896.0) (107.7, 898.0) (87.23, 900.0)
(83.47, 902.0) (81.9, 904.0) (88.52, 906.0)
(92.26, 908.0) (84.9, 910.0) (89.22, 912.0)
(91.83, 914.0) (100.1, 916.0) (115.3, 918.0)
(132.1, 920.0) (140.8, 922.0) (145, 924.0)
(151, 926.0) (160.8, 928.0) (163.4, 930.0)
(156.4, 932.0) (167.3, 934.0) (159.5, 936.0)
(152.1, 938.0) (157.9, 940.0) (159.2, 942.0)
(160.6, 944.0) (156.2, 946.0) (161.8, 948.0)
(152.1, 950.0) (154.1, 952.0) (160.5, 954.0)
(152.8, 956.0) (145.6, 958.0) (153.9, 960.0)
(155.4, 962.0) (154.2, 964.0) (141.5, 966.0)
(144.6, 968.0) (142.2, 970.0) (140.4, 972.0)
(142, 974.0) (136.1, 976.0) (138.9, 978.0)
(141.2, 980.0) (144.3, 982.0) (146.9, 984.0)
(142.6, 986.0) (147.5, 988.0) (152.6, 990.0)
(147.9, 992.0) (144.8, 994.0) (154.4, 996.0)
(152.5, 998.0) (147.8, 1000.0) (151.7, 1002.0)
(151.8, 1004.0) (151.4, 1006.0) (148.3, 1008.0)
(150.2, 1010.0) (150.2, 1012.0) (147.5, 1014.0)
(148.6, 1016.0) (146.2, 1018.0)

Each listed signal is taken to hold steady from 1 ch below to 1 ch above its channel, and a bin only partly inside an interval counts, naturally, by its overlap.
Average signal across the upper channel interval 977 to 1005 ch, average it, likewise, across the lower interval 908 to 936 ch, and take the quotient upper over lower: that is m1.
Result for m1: 1.1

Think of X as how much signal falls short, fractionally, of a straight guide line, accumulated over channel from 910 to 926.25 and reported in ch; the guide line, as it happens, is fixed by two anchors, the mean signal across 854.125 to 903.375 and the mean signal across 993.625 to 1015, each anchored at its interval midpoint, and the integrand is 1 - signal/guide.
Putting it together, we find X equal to 4.0 ch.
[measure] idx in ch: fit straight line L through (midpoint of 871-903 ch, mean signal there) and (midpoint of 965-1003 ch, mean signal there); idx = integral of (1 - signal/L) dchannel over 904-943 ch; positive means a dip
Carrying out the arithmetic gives 4.8 ch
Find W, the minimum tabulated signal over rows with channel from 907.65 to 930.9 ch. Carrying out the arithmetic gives 84.9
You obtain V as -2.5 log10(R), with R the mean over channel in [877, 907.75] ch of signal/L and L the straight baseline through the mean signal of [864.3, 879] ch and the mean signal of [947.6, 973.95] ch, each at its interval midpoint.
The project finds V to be 0.21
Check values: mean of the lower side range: 171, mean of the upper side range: 150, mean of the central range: 137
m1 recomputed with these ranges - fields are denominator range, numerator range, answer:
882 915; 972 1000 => 1.20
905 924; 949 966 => 1.44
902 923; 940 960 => 1.55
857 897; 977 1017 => 0.89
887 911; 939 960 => 1.35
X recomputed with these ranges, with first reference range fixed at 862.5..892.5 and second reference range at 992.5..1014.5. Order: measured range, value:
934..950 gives 0.16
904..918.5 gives 6.32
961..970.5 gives 0.51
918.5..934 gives 1.20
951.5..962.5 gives 0.28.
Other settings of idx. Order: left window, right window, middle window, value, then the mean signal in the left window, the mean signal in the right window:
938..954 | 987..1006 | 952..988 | 1.8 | 157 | 150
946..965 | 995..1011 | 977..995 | 0.8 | 155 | 151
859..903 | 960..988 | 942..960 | -1.0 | 156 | 144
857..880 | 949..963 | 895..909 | 5.9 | 171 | 153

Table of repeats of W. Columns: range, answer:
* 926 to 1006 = 136.1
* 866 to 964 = 81.9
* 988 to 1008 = 144.8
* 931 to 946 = 152.1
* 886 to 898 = 107.7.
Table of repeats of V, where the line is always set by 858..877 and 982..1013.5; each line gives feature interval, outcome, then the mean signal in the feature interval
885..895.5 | 0.04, 160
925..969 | 0.01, 155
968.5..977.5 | 0.10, 140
